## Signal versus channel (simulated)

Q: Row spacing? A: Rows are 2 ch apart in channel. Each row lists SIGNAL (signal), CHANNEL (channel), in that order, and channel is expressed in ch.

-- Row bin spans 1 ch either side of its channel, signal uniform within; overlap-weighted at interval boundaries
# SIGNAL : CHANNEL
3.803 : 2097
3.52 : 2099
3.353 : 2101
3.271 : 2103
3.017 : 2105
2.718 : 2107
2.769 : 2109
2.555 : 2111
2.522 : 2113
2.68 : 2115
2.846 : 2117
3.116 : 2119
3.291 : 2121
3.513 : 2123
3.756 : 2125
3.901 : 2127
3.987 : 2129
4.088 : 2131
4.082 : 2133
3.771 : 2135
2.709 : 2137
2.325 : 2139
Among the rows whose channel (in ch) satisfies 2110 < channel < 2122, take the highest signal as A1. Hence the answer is 3.291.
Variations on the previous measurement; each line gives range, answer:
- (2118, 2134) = 4.088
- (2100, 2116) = 3.353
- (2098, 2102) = 3.52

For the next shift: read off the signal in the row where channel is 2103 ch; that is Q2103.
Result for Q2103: 3.271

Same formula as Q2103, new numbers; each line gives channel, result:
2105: 3.017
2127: 3.901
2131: 4.088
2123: 3.513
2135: 3.771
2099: 3.52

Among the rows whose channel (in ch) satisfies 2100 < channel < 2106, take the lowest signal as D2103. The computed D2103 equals 3.017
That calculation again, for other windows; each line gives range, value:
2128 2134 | 3.987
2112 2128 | 2.522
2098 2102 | 3.353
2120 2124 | 3.291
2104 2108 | 2.718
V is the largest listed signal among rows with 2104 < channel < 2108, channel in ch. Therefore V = 3.017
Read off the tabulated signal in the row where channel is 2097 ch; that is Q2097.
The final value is 3.803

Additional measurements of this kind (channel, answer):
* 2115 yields 2.68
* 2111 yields 2.555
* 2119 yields 3.116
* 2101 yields 3.353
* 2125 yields 3.756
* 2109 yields 2.769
